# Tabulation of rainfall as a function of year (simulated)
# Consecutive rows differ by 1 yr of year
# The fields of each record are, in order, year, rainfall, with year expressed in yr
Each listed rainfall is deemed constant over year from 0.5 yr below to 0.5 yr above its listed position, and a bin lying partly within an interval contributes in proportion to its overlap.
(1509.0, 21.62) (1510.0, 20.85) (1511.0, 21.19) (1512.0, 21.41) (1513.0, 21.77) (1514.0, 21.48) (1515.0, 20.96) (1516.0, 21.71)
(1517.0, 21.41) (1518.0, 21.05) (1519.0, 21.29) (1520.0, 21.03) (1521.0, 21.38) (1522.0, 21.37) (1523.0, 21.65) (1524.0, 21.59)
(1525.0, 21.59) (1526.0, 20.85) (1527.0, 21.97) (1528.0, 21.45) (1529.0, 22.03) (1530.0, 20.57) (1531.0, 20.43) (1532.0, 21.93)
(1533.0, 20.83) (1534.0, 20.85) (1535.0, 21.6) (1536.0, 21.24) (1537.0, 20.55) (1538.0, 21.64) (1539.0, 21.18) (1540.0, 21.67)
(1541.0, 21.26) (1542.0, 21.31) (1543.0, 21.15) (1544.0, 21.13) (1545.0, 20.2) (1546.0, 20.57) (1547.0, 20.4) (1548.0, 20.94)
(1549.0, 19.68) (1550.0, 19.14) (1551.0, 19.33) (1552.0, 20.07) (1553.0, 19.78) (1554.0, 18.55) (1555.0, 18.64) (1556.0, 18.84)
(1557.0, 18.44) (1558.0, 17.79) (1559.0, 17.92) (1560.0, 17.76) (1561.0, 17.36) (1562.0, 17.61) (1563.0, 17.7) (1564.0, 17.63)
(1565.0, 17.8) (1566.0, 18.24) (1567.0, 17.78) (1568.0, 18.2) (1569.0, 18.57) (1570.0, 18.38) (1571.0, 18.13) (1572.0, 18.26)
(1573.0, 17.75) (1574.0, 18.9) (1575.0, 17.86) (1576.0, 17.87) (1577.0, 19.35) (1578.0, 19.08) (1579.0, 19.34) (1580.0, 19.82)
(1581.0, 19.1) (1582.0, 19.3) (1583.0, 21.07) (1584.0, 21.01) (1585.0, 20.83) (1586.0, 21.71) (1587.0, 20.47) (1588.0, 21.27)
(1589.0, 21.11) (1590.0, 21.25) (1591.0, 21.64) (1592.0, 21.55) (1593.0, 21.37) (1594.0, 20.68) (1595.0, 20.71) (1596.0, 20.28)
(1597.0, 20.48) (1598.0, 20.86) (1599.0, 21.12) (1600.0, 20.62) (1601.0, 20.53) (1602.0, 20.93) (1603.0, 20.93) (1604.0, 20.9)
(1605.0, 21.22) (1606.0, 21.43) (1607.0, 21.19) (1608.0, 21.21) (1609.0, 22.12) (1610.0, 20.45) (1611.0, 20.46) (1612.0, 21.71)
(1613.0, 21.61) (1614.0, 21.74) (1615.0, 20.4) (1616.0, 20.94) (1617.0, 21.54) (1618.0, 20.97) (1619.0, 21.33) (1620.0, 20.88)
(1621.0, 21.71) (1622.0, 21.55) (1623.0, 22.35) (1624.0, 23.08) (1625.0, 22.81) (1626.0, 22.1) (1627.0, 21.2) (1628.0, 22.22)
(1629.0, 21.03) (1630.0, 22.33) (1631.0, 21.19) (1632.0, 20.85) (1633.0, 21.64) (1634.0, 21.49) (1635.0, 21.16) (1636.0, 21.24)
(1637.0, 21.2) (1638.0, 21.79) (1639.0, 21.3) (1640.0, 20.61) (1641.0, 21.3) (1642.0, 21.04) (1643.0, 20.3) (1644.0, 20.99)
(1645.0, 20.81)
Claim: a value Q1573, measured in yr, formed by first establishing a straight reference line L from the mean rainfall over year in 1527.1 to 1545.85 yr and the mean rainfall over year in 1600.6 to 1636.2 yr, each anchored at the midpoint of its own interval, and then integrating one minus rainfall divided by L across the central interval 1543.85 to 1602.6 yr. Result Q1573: 4.8 yr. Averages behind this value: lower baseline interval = 21.2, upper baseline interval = 21.4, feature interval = 19.5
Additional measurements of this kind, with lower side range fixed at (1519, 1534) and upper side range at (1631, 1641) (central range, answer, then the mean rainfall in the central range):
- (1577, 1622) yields 0.85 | 20.9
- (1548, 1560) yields 1.32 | 19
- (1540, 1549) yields 0.19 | 20.8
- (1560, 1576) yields 2.47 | 18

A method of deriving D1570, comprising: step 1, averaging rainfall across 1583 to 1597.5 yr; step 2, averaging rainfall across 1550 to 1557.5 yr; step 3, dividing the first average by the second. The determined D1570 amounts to 1.1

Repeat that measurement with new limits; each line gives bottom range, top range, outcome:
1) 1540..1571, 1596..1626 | 1.11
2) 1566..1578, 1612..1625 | 1.18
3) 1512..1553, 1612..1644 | 1.02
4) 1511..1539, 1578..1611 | 0.98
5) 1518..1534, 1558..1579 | 0.85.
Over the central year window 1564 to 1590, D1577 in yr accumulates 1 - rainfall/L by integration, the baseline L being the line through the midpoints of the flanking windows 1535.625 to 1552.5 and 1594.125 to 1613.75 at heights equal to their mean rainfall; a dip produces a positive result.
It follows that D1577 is 2.0 yr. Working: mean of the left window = 20.7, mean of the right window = 21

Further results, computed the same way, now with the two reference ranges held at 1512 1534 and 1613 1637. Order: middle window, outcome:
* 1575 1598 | 1.2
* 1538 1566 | 2.6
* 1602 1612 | 0.2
